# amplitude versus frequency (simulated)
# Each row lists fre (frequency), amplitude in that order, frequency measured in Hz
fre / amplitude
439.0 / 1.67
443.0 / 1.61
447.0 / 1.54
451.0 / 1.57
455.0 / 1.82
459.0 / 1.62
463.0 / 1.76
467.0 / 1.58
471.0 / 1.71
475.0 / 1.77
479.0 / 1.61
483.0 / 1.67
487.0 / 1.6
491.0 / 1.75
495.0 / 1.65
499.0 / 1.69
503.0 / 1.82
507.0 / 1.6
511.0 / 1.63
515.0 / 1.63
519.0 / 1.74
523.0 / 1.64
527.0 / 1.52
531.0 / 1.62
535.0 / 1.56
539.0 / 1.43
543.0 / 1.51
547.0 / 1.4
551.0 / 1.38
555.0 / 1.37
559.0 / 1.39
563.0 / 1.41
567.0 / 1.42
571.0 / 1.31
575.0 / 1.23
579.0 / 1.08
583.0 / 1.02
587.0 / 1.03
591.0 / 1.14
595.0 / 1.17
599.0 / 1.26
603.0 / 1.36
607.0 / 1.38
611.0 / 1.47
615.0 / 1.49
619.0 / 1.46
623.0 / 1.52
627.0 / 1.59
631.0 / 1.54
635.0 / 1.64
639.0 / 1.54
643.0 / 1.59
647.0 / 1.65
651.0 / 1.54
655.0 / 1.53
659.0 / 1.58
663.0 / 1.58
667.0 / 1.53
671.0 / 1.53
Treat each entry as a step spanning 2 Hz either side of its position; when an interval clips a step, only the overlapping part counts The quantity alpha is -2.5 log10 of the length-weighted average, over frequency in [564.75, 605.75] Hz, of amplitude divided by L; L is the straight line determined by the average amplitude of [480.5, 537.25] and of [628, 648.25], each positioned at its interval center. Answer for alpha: 0.32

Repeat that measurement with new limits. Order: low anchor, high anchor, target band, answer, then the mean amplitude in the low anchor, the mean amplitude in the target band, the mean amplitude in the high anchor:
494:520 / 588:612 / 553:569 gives 0.037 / 1.68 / 1.4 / 1.28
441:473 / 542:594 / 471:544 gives -0.111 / 1.65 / 1.64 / 1.28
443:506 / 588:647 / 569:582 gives 0.256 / 1.67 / 1.19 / 1.44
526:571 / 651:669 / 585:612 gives 0.194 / 1.45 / 1.25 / 1.55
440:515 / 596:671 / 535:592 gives 0.207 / 1.67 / 1.31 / 1.51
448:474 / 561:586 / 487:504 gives -0.112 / 1.67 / 1.71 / 1.24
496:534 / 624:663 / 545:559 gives 0.177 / 1.65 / 1.38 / 1.58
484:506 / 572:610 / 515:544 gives -0.044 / 1.7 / 1.58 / 1.2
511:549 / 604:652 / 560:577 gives 0.155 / 1.56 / 1.35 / 1.53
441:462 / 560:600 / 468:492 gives -0.091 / 1.64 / 1.68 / 1.21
